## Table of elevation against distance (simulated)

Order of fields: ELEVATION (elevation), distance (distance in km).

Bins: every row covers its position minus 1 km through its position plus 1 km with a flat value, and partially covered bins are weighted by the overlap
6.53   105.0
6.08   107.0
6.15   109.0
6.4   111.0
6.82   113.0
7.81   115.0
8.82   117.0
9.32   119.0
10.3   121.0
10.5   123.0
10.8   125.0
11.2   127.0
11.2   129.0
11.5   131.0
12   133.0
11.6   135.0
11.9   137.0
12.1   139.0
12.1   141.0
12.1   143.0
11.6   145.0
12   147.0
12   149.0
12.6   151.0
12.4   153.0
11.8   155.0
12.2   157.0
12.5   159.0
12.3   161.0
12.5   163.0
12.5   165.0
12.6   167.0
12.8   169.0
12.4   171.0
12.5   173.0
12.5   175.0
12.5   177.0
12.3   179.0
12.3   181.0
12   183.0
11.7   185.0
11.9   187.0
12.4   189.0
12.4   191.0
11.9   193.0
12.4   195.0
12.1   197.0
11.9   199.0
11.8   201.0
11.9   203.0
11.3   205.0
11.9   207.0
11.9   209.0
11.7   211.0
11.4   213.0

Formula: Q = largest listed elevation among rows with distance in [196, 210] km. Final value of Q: 12.1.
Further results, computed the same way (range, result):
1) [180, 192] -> 12.4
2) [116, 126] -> 10.8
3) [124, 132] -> 11.5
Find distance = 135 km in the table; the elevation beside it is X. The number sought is 11.6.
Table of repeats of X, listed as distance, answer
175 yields 12.5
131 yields 11.5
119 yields 9.32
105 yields 6.53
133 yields 12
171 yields 12.4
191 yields 12.4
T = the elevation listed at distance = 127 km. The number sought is 11.2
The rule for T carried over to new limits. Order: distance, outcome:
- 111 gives 6.4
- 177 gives 12.5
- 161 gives 12.3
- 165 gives 12.5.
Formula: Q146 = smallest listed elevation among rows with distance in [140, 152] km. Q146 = 11.6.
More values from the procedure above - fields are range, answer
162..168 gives 12.5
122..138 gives 10.5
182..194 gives 11.7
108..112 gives 6.15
